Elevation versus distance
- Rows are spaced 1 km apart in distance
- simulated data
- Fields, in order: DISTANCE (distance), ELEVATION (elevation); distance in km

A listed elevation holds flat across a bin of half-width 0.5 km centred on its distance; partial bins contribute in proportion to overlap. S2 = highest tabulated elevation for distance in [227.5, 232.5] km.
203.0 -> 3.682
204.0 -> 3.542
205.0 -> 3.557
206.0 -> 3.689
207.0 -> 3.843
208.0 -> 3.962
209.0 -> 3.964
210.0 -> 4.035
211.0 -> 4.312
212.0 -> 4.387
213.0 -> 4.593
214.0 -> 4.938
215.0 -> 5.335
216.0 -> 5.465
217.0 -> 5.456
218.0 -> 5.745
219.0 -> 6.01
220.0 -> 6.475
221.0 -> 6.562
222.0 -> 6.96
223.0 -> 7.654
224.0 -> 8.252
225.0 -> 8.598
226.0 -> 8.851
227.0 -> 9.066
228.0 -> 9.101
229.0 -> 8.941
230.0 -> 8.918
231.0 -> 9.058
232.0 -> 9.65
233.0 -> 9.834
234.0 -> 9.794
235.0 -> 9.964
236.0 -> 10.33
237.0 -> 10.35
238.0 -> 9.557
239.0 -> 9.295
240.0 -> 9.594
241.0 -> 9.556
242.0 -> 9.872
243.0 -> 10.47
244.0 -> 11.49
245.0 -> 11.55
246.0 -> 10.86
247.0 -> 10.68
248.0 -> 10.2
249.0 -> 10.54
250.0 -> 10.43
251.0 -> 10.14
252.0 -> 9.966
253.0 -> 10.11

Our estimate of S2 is 9.65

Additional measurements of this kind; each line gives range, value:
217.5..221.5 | 6.562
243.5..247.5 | 11.55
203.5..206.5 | 3.689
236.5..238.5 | 10.35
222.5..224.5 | 8.252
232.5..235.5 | 9.964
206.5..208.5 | 3.962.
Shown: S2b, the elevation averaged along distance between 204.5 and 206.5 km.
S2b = 3.62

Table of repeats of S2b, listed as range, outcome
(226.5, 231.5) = 9.02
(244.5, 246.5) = 11.2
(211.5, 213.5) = 4.49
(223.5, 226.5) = 8.57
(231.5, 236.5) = 9.91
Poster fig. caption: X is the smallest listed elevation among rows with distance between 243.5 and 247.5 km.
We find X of 10.68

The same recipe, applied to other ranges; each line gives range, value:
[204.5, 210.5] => 3.557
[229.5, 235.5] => 8.918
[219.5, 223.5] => 6.475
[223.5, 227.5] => 8.252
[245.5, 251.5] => 10.14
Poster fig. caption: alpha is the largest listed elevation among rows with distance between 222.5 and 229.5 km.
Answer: 9.101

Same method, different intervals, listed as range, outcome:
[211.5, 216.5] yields 5.465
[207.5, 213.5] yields 4.593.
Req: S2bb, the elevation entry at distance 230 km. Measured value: 8.918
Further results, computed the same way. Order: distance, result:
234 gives 9.794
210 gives 4.035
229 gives 8.941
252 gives 9.966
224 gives 8.252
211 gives 4.312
